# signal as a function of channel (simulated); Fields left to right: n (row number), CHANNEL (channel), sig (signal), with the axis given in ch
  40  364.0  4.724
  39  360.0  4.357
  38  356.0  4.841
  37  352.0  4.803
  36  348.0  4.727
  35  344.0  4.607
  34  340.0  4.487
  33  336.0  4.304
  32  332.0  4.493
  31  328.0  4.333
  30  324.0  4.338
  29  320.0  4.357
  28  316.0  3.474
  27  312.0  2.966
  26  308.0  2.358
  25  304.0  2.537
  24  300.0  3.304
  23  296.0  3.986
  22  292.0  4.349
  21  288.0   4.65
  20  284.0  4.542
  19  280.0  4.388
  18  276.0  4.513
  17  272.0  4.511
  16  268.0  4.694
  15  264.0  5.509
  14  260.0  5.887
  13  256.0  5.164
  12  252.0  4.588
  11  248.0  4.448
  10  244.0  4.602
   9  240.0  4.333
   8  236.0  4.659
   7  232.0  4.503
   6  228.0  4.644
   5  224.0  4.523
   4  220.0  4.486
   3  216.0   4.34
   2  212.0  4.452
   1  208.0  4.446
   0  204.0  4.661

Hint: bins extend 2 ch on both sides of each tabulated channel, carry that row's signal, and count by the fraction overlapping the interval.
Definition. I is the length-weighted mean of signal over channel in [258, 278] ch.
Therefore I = 5.02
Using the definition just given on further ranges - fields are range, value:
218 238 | 4.56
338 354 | 4.66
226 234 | 4.57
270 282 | 4.47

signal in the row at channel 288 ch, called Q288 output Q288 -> 4.65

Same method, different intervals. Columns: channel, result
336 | 4.304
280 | 4.388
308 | 2.358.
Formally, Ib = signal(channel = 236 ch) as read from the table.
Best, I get 4.659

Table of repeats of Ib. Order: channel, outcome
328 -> 4.333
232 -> 4.503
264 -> 5.509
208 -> 4.446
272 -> 4.511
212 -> 4.452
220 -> 4.486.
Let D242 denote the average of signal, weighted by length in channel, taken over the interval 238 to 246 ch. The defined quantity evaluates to 4.47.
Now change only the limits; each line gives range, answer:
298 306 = 2.92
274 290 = 4.52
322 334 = 4.39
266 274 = 4.6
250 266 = 5.29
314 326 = 4.06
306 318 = 2.93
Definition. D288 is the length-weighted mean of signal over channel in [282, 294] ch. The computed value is 4.51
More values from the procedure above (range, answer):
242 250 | 4.53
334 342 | 4.4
